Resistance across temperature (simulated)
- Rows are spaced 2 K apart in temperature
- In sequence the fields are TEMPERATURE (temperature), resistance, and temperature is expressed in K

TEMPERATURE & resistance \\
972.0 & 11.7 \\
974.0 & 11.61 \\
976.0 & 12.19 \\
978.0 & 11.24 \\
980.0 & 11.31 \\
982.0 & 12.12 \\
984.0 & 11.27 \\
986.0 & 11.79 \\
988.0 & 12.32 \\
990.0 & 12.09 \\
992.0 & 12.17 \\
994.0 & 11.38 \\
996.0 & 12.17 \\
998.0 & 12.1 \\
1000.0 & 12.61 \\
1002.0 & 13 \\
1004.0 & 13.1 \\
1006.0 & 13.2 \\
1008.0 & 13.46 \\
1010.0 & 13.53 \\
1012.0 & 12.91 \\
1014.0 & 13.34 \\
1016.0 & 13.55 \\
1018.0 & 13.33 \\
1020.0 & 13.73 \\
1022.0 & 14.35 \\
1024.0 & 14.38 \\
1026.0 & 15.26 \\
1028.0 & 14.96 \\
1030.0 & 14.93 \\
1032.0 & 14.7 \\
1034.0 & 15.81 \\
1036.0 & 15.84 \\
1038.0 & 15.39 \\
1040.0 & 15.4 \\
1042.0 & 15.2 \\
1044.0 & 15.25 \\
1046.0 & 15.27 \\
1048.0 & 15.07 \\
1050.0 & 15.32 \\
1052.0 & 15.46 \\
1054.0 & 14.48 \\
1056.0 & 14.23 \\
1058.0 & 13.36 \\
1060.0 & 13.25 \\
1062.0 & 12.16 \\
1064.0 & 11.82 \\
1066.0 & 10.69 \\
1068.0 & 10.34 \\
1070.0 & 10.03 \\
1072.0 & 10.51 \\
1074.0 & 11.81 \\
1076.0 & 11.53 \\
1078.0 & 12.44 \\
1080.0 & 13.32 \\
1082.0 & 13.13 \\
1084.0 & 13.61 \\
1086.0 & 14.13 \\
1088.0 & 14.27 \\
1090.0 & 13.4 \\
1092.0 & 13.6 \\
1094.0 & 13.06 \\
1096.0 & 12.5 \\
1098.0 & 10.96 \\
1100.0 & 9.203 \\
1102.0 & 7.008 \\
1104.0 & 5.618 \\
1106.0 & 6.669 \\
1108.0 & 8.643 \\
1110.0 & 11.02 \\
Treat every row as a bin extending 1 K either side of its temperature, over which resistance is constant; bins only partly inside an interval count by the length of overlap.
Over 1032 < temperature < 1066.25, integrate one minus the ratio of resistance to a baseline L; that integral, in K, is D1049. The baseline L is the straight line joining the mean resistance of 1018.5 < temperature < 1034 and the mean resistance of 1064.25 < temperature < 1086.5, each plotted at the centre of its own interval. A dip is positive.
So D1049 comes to -2.68 K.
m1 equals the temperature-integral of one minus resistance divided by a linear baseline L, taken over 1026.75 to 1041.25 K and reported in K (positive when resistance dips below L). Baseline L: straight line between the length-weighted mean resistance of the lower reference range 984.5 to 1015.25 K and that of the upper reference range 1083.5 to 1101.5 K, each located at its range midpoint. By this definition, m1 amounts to -3.1 K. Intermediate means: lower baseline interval 12.6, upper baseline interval 12.6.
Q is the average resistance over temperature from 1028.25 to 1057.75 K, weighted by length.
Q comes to 15.1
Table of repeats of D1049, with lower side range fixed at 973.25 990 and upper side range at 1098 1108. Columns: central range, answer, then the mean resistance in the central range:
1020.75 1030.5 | -4.2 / 14.7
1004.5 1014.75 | -2.3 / 13.3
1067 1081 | -4.5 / 11.4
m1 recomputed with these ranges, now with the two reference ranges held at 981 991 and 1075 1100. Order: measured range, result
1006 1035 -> -4.48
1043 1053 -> -2.24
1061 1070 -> 1.09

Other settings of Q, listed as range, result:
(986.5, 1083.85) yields 13.4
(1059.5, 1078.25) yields 11.4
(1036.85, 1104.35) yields 12.8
